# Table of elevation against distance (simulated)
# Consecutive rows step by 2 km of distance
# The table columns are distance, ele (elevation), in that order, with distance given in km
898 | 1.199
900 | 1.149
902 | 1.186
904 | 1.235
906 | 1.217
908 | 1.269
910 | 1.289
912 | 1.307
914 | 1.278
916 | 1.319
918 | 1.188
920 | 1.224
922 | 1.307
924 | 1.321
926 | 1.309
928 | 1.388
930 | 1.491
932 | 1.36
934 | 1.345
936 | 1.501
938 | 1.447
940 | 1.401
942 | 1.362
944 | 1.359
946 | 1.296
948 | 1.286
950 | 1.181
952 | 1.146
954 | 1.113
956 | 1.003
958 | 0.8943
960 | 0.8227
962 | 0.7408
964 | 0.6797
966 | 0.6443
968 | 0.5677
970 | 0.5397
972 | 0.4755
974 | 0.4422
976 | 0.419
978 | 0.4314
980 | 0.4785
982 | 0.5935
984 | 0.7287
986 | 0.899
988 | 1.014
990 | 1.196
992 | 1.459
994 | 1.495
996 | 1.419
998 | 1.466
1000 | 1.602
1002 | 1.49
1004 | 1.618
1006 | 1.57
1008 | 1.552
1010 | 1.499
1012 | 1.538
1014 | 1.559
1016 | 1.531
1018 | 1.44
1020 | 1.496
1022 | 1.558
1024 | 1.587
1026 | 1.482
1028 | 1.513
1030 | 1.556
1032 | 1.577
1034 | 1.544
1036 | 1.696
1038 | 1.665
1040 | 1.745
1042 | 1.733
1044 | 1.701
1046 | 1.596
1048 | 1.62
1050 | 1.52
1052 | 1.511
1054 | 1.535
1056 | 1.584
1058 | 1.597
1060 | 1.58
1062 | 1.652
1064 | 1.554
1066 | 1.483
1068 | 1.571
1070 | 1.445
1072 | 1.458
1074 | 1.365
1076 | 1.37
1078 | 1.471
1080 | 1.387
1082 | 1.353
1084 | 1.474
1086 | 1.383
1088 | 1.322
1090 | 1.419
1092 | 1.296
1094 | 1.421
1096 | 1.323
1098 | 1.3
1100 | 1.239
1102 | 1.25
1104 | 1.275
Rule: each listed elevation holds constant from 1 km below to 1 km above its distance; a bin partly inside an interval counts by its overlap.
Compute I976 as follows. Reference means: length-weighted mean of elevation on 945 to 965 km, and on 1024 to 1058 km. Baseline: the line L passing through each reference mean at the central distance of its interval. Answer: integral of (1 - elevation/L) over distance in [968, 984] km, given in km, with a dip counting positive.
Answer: 9.0 km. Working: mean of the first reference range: 1.02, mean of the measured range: 0.504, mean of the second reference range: 1.6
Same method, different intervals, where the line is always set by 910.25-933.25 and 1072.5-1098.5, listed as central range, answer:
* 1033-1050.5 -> -3.7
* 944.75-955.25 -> 1.0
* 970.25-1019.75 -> 6.9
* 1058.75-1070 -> -1.5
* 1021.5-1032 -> -1.4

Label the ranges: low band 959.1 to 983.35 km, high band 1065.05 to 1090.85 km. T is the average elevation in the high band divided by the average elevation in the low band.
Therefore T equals 2.5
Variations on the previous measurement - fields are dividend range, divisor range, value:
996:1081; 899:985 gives 1.45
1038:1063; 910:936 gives 1.22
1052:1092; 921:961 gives 1.16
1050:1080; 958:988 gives 2.40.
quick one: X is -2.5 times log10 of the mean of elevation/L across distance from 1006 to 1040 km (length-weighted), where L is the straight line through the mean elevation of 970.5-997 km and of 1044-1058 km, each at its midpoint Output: -0.226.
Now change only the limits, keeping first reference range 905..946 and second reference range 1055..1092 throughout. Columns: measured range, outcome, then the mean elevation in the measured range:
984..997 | 0.15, 1.21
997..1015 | -0.10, 1.54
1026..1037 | -0.10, 1.57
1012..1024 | -0.08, 1.52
